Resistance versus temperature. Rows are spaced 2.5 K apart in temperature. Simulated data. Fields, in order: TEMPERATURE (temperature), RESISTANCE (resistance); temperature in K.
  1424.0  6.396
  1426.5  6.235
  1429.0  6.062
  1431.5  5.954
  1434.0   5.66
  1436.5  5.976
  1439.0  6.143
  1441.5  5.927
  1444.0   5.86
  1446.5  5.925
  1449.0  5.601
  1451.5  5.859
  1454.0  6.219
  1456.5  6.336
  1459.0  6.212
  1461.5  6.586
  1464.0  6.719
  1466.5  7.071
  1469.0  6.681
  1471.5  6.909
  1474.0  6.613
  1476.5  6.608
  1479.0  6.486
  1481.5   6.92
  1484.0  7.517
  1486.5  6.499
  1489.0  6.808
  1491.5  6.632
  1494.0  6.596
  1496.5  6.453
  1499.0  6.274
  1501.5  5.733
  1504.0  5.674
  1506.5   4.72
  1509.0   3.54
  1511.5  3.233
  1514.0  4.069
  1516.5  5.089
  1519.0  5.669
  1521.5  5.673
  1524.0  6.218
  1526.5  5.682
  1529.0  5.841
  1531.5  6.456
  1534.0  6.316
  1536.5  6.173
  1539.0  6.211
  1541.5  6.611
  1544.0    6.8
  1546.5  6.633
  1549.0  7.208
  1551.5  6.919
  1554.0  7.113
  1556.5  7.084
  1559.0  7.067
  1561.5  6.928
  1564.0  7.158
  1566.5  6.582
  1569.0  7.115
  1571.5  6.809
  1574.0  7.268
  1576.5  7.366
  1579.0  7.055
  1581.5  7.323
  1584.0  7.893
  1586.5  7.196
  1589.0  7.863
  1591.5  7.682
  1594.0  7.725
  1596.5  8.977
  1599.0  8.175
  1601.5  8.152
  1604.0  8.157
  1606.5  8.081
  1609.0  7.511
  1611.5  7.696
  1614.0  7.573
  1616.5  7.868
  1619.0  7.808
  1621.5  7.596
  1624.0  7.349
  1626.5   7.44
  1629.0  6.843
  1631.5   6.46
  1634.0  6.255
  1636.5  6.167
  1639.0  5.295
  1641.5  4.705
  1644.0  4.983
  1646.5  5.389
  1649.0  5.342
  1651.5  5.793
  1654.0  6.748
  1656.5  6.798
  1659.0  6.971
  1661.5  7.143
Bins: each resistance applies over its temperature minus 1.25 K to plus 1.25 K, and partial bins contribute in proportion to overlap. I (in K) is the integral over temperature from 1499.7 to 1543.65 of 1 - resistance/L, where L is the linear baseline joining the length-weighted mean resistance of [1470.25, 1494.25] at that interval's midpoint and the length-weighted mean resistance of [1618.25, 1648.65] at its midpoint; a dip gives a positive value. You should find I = 7.5 K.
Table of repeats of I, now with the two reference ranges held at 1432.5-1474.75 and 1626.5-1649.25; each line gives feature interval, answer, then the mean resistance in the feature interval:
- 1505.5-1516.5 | 3.8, 4.01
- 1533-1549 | -1.2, 6.52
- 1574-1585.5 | -2.8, 7.39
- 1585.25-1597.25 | -3.9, 7.84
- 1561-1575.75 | -2.5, 6.99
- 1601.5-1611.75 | -3.5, 7.91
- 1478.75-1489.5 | -1.2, 6.88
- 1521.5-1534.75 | 0.0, 6.05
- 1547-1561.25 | -2.4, 7.04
